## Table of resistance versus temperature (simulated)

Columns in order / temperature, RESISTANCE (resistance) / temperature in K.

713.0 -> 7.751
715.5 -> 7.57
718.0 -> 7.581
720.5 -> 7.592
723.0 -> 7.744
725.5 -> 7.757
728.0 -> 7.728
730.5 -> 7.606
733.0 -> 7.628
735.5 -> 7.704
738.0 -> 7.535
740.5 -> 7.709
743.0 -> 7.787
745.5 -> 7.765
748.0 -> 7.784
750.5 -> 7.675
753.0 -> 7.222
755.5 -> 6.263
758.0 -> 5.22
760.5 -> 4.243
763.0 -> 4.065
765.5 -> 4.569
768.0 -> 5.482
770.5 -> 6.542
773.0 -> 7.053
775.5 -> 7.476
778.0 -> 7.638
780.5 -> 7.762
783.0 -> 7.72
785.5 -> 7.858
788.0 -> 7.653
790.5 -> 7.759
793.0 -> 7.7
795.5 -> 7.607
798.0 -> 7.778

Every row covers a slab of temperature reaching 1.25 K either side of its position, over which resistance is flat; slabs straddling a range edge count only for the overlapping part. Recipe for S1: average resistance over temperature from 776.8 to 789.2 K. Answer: 7.73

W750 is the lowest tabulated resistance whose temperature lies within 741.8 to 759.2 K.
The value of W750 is 5.22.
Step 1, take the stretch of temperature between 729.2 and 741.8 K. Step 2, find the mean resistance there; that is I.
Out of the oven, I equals 7.64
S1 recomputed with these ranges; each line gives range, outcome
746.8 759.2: 6.84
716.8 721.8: 7.59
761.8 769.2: 4.7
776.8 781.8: 7.7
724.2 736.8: 7.68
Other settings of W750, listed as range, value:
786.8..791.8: 7.653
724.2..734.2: 7.606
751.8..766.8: 4.065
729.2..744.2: 7.535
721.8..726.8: 7.744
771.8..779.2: 7.053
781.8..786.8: 7.72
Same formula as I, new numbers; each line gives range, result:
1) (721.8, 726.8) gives 7.75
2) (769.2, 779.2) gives 7.17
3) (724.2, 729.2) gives 7.74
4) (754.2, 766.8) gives 4.88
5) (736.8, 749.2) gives 7.72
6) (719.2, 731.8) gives 7.68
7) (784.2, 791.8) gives 7.76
